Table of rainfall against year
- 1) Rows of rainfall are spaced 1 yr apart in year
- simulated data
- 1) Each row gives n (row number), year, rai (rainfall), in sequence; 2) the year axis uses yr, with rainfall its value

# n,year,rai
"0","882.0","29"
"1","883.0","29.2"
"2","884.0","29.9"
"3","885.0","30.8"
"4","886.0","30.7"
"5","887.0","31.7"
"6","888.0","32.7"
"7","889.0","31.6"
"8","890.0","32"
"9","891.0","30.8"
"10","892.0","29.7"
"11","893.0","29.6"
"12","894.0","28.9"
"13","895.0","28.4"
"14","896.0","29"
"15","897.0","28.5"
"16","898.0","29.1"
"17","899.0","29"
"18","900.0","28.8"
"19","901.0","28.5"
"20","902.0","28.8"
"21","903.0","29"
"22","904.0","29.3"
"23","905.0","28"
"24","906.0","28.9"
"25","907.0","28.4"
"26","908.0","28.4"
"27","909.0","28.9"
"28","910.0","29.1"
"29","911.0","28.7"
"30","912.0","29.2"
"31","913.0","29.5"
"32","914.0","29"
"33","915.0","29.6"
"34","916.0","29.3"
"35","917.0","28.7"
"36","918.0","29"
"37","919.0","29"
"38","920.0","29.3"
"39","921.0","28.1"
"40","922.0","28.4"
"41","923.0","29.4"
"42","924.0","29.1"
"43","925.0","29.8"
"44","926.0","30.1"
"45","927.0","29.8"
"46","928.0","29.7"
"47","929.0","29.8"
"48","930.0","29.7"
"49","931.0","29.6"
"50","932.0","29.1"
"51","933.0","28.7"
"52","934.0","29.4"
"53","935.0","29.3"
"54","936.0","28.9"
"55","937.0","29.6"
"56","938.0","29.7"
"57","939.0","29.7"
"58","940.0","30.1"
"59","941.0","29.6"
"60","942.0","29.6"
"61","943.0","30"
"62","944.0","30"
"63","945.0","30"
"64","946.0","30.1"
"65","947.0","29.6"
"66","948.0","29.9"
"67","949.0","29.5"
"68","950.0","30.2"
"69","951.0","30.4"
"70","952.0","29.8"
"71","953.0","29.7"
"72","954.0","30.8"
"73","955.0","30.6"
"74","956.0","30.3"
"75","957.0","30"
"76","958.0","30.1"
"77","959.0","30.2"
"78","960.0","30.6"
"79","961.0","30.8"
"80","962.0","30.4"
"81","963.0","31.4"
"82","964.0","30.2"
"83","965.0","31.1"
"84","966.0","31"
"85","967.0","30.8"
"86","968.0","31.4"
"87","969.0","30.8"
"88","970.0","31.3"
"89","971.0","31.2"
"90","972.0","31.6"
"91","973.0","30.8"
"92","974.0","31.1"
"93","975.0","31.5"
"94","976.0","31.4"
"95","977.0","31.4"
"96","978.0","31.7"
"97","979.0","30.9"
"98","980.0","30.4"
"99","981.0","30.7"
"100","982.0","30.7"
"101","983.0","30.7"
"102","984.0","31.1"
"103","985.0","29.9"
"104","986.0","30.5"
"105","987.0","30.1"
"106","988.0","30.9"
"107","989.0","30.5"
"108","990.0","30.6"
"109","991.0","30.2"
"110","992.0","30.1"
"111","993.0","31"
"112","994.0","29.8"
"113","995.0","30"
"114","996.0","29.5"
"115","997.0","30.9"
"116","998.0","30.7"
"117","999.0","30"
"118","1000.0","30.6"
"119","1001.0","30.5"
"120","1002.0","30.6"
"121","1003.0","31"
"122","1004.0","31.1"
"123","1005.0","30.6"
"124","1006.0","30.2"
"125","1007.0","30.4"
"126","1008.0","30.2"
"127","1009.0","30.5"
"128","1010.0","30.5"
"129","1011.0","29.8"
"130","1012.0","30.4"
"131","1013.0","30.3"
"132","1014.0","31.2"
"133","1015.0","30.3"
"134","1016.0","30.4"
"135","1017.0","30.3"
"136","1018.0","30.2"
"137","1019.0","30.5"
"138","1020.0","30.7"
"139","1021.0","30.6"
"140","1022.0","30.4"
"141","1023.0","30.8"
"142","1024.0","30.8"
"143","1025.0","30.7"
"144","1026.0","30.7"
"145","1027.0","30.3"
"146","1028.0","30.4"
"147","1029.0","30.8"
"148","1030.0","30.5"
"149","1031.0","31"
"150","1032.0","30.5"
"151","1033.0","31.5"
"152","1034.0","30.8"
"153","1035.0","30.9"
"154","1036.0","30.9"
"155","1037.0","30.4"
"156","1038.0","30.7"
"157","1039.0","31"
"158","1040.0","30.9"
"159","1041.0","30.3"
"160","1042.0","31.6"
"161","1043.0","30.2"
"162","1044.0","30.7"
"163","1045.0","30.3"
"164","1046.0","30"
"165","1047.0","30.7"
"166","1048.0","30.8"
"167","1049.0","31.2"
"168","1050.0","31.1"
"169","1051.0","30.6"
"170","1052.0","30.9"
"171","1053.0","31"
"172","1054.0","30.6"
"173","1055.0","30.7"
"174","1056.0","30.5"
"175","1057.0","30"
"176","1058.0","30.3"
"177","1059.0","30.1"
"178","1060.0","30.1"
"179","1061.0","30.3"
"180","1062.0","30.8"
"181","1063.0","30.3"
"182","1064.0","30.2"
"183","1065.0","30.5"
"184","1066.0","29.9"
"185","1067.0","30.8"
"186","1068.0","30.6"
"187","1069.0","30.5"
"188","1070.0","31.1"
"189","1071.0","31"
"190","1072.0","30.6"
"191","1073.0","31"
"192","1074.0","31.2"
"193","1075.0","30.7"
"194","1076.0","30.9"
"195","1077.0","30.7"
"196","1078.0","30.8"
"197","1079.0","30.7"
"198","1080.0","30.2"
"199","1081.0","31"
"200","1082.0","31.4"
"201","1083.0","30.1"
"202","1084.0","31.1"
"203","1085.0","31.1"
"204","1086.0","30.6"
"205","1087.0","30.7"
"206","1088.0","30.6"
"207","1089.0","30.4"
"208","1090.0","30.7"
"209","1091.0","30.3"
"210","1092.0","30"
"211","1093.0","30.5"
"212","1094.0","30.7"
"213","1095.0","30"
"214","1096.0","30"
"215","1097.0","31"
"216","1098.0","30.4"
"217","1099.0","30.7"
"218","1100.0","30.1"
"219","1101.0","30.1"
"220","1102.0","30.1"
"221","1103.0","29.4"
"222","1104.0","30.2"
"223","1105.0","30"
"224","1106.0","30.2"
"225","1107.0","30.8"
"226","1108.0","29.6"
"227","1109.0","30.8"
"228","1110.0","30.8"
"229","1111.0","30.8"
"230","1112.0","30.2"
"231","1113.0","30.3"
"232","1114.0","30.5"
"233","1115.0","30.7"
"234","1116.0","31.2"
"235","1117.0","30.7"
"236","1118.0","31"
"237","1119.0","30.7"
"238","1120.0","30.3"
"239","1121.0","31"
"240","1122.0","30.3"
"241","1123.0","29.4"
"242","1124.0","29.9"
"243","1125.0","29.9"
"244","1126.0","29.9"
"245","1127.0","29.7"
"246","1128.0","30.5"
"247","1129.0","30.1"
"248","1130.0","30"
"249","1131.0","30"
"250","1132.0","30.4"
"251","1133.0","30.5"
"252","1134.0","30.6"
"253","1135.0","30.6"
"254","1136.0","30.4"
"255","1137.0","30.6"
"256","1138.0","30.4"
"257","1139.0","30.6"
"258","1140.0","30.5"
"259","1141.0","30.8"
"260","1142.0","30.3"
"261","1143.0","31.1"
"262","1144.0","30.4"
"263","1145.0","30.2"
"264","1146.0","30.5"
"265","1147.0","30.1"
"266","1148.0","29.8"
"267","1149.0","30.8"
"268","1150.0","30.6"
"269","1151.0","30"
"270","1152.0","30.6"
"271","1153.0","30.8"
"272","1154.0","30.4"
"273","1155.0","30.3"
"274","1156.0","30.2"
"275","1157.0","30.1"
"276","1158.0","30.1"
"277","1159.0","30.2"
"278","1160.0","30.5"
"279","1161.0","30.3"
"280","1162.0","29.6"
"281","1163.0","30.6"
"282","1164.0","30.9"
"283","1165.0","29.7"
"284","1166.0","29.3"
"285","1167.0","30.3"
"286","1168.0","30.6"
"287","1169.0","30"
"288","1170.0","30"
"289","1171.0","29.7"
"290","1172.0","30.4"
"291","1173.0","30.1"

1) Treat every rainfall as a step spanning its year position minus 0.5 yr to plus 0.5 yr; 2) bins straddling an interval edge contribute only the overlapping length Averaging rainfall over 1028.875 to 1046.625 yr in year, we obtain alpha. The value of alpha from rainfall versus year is 30.7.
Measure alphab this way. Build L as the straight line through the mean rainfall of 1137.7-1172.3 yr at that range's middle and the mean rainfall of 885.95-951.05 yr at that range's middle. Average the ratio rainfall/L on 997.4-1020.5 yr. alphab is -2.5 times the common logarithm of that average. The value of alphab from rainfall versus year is -0.02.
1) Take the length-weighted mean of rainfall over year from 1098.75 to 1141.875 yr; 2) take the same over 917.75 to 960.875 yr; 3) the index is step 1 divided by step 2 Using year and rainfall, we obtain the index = 1.0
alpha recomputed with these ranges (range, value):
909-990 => 30.1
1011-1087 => 30.6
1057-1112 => 30.5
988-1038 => 30.5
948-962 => 30.2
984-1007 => 30.4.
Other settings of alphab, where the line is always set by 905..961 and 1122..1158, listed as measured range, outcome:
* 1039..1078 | -0.02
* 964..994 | -0.04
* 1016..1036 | -0.03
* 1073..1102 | -0.02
